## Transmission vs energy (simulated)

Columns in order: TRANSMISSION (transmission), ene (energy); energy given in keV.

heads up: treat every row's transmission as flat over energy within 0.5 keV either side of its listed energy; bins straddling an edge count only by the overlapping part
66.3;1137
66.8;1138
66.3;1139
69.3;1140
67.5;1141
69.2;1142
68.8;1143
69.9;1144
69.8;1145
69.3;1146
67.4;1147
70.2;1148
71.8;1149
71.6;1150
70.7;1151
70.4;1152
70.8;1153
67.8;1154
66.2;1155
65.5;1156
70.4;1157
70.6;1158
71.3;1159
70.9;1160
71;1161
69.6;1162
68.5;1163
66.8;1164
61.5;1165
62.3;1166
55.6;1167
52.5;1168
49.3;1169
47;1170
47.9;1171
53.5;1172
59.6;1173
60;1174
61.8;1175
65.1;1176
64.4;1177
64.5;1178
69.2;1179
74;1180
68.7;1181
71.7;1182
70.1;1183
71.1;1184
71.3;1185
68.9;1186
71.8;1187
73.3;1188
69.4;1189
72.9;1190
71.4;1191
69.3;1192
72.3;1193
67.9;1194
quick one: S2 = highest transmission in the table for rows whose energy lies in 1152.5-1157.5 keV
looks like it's 70.8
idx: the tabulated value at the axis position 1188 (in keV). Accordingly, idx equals 73.3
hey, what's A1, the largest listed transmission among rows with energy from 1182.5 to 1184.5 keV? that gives 71.1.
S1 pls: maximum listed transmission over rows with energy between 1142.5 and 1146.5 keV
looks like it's 69.9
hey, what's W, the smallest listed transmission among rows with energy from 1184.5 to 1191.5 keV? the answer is 68.9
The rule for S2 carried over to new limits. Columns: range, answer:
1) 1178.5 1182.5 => 74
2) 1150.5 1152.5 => 70.7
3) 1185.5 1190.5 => 73.3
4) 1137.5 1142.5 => 69.3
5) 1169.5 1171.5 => 47.9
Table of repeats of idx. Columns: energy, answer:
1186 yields 68.9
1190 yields 72.9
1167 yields 55.6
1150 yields 71.6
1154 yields 67.8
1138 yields 66.8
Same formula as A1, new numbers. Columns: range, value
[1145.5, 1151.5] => 71.8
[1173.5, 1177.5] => 65.1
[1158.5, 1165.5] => 71.3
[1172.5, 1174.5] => 60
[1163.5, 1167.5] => 66.8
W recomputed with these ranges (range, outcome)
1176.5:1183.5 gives 64.4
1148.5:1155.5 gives 66.2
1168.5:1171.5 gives 47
